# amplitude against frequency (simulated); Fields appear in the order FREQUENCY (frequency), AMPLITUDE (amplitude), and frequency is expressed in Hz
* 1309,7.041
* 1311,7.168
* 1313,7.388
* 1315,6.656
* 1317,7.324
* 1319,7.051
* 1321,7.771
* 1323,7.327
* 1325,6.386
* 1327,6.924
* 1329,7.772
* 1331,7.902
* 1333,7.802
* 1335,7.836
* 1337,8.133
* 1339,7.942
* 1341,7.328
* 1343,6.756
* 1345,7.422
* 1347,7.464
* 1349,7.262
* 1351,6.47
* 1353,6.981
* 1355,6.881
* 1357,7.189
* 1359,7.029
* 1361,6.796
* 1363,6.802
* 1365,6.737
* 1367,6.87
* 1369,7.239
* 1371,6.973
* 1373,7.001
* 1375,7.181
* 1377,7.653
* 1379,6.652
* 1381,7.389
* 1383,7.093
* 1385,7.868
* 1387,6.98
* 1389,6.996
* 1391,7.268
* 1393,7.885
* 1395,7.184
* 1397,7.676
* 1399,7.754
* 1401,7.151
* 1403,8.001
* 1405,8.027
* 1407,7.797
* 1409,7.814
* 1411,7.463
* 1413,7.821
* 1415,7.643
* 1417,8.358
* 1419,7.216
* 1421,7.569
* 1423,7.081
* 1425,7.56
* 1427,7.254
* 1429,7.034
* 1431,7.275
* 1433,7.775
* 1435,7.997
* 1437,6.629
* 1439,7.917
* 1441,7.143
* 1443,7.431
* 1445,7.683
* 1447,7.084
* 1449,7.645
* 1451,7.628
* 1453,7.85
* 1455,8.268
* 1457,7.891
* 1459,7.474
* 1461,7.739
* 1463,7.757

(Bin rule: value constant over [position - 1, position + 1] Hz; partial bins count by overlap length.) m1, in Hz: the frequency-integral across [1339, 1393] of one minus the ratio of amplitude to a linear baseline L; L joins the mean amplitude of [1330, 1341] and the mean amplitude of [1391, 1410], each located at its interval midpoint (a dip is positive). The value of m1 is 4.58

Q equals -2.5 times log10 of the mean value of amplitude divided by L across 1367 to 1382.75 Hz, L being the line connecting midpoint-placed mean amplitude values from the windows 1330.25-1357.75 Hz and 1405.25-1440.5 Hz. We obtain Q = 0.05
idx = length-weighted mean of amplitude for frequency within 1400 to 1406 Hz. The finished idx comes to 7.73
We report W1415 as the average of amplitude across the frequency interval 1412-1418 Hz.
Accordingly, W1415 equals 7.94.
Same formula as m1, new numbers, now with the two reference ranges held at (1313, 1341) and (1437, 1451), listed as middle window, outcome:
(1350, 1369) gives 1.42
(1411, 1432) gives -0.13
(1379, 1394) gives 0.26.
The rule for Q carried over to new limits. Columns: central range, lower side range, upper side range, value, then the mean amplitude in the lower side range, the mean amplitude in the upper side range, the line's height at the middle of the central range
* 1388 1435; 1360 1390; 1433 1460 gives -0.031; 7.08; 7.59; 7.34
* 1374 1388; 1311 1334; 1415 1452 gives 0.019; 7.29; 7.46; 7.38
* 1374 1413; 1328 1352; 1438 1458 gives 0.015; 7.51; 7.65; 7.58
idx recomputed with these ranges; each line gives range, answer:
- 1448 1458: 7.86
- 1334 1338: 7.98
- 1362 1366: 6.77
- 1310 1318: 7.13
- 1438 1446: 7.54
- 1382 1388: 7.31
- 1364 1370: 6.95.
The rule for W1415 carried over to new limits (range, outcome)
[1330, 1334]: 7.85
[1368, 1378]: 7.21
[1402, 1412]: 7.82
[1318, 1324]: 7.38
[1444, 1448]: 7.38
